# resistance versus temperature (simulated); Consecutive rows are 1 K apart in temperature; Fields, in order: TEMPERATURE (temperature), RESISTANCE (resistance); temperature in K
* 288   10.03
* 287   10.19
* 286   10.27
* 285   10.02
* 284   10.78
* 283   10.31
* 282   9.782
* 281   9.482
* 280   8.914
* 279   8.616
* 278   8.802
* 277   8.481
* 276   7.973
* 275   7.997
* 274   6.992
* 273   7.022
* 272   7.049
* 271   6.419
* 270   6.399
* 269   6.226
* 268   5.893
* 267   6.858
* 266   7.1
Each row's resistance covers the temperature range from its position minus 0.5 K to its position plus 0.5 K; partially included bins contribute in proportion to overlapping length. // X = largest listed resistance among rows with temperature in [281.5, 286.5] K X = 10.78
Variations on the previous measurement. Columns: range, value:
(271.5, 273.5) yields 7.049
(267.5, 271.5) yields 6.419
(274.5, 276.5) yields 7.997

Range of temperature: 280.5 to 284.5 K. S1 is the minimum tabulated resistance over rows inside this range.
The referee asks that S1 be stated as 9.482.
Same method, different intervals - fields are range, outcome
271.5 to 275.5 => 6.992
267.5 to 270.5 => 5.893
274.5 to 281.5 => 7.973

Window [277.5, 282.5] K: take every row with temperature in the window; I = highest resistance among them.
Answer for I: 9.782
